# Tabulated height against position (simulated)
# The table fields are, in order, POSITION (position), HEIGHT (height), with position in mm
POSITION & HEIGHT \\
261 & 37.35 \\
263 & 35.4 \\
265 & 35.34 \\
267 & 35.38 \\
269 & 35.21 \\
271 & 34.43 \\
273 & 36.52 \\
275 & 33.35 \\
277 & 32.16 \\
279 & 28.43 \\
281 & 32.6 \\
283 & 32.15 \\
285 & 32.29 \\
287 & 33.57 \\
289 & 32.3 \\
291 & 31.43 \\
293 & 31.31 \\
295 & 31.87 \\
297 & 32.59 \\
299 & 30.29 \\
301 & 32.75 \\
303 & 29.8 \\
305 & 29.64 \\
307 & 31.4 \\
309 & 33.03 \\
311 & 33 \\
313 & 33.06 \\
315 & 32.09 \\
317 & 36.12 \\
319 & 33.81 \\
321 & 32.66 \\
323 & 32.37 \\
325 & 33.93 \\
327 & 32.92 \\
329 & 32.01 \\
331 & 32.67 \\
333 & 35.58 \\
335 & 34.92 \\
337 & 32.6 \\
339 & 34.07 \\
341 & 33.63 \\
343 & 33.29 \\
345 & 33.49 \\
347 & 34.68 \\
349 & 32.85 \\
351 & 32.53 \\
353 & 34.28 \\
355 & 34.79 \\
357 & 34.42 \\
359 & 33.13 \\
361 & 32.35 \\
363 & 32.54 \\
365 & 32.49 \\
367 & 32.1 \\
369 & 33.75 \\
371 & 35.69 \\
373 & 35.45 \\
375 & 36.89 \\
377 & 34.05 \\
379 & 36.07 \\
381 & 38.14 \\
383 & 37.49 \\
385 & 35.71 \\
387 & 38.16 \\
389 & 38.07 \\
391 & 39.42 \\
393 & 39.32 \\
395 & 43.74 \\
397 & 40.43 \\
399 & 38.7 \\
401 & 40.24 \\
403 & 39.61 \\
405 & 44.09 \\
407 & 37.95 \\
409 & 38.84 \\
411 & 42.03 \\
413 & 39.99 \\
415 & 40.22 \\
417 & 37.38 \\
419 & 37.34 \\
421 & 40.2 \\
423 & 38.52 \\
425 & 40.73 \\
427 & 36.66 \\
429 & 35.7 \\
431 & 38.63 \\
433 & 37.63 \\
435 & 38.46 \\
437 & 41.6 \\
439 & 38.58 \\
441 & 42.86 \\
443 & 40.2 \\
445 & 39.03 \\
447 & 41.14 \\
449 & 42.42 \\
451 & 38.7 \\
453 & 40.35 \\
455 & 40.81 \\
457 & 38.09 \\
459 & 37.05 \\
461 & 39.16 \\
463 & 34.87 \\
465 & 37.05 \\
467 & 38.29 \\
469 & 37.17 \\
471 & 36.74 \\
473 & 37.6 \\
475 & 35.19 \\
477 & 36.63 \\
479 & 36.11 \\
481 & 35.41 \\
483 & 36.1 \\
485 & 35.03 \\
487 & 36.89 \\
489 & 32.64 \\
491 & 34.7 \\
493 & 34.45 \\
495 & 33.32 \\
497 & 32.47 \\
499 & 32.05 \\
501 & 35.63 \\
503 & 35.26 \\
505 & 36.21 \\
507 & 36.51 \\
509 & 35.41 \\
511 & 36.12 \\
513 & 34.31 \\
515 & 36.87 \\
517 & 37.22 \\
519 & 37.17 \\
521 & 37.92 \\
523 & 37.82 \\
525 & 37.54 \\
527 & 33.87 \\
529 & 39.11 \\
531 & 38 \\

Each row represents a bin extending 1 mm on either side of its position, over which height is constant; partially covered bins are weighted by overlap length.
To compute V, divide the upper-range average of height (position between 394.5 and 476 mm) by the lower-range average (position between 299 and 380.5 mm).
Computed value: 1.17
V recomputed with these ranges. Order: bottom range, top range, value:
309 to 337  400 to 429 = 1.18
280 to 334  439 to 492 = 1.16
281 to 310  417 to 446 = 1.23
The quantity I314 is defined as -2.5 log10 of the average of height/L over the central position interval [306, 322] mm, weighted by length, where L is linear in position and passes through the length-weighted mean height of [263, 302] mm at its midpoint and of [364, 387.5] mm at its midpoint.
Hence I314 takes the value 0.02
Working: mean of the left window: 32.9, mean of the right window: 35.4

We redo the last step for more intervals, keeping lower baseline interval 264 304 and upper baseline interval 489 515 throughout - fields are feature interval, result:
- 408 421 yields -0.16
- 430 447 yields -0.16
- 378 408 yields -0.16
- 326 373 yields -0.01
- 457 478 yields -0.08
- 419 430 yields -0.13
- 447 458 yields -0.17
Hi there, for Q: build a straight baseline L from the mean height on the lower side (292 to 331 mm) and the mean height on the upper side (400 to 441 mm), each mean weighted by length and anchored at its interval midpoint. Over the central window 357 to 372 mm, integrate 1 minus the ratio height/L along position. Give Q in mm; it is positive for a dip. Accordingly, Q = 1.1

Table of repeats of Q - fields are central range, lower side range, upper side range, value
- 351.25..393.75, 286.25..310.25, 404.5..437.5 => 0.9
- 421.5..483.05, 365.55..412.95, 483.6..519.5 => -3.3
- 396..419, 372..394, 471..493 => -1.9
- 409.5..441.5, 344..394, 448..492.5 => -2.5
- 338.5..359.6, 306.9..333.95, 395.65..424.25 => 0.9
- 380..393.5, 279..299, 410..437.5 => -0.4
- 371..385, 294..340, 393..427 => 0.4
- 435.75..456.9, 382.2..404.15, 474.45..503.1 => -2.1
